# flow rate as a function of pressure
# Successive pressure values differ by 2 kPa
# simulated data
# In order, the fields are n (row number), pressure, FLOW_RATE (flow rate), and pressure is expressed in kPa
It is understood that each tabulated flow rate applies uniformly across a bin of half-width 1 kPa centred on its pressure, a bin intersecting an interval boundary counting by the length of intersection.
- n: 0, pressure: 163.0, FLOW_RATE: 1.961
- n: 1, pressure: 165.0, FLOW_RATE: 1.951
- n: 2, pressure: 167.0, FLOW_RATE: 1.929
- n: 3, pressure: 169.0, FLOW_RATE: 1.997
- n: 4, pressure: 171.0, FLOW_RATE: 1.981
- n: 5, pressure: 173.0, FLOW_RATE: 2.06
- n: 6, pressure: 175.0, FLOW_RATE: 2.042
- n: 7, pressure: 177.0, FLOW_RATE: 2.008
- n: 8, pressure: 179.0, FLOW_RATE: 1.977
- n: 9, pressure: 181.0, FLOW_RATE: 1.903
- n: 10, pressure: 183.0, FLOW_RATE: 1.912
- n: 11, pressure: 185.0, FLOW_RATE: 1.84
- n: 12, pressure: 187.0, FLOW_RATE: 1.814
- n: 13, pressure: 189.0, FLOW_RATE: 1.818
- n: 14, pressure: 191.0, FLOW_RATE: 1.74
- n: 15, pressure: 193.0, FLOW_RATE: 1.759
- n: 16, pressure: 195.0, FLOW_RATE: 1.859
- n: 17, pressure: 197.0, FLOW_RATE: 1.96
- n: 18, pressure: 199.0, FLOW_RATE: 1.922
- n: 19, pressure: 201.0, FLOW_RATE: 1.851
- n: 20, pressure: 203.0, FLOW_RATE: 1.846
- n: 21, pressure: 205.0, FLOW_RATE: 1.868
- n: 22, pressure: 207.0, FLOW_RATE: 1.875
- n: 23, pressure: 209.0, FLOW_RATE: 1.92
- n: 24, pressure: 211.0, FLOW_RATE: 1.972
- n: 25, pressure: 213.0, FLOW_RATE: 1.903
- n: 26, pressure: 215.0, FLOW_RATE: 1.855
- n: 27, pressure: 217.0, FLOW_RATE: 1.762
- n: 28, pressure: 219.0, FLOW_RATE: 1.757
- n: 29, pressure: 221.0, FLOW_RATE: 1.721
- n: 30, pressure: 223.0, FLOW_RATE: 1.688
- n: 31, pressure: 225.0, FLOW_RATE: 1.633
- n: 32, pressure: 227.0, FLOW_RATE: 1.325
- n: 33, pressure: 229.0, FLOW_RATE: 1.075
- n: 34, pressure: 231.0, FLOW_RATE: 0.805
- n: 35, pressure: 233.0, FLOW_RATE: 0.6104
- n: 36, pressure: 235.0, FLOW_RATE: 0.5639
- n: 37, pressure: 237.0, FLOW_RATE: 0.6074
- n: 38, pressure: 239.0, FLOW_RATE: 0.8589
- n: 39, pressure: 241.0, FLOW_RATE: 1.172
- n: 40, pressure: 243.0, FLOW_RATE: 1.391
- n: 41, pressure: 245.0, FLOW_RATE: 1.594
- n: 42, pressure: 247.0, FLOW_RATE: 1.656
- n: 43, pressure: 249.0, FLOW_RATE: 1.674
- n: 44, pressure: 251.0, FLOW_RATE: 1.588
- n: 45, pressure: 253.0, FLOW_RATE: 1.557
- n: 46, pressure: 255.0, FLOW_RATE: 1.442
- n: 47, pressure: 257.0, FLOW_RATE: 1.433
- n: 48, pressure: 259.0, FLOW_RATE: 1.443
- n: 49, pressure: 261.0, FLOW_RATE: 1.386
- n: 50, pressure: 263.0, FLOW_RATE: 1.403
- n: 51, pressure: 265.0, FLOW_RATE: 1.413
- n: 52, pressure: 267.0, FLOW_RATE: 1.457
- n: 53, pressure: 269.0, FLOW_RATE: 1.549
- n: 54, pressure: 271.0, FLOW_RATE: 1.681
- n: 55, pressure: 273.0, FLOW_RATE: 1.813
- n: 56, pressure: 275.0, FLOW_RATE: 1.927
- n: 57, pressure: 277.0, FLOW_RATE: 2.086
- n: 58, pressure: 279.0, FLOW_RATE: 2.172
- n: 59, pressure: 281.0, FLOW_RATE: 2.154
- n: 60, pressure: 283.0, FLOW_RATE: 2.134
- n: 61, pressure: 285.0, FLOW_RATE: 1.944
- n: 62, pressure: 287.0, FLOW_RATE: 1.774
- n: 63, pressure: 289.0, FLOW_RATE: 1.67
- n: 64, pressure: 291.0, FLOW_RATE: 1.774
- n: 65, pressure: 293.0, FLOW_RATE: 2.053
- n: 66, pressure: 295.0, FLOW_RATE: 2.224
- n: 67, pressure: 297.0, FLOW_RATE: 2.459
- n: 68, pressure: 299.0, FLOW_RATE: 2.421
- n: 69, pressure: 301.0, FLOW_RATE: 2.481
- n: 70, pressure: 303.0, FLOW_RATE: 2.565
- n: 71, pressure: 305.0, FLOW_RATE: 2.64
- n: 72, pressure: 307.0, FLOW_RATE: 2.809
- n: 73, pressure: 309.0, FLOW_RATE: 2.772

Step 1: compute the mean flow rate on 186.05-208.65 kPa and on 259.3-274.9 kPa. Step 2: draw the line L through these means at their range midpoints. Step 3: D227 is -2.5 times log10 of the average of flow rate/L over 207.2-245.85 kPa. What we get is 0.240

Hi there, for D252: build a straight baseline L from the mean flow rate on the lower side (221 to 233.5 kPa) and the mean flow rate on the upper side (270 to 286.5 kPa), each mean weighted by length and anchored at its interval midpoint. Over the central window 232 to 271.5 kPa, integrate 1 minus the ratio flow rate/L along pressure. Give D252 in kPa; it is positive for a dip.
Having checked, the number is 7.35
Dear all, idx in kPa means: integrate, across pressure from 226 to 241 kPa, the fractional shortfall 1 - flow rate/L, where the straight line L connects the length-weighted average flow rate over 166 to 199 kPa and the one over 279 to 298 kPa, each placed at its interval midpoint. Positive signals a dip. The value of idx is 8.5 kPa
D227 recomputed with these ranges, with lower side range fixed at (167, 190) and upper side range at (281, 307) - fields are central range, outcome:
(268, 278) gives 0.189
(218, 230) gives 0.311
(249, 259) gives 0.360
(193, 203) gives 0.059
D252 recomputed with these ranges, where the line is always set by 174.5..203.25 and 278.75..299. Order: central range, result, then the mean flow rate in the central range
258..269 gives 3.2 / 1.43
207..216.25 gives 0.1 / 1.9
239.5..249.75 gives 2.7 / 1.46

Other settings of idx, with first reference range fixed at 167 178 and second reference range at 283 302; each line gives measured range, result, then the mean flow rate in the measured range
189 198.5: 0.9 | 1.83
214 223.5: 1.3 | 1.76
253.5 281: 5.6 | 1.65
